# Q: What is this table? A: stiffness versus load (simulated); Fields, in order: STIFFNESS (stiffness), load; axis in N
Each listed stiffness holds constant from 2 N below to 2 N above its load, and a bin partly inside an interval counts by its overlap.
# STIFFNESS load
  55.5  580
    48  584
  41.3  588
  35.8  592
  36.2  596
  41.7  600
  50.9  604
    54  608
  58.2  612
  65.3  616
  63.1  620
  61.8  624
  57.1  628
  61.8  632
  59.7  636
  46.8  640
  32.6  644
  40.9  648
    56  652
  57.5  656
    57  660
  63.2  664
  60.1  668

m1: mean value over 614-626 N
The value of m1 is 63.4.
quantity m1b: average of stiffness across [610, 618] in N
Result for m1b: 61.8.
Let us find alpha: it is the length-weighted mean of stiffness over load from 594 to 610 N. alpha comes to 45.7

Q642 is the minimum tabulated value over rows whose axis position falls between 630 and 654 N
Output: 32.6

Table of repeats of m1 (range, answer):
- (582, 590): 44.6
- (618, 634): 61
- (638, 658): 46.8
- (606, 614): 56.1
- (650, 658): 56.8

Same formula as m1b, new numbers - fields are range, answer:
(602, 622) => 58.3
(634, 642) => 53.2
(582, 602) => 40.6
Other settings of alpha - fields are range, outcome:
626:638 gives 59.5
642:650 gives 36.8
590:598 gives 36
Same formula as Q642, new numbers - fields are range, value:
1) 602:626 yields 50.9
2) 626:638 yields 57.1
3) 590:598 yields 35.8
